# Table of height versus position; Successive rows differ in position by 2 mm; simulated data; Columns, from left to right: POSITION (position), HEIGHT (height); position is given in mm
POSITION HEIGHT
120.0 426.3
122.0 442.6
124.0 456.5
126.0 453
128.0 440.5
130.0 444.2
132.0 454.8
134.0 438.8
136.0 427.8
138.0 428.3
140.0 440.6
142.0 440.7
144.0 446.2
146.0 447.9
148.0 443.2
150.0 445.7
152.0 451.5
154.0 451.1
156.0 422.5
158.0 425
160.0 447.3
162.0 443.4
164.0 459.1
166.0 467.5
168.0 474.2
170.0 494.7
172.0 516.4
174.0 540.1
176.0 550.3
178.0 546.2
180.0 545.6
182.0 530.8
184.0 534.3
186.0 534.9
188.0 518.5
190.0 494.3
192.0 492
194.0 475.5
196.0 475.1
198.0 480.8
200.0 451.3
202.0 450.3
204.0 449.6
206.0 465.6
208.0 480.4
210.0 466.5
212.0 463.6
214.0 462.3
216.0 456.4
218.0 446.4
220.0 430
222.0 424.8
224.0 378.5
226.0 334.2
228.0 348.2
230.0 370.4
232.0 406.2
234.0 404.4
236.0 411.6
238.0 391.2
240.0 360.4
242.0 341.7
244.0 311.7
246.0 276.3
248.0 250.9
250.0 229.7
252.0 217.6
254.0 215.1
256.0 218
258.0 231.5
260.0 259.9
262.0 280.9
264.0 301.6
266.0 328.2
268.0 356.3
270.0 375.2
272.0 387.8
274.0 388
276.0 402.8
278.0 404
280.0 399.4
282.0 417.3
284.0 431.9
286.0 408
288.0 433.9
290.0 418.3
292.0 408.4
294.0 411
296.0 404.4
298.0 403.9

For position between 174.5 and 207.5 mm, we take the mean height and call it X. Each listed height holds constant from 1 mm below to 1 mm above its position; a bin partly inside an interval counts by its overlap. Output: 500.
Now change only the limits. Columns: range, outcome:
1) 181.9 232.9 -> 453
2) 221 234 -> 379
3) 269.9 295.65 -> 408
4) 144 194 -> 485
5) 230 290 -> 341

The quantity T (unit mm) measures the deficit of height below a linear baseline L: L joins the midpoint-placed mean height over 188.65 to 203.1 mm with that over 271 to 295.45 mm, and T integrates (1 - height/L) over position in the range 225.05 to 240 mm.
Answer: 2.3 mm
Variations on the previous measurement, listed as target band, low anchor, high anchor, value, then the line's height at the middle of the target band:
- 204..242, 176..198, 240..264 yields -4.2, 376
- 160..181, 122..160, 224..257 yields -5.0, 406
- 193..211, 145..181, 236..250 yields -2.9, 401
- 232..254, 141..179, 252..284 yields 2.8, 363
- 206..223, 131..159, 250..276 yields -4.7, 357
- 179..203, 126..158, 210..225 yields -3.2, 440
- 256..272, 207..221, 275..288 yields 4.5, 424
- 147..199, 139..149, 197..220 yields -4.1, 451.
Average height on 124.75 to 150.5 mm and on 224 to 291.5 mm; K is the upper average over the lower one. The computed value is 0.78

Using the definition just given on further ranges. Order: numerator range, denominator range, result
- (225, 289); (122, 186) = 0.73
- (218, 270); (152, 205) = 0.67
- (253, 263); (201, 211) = 0.52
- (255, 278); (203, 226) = 0.73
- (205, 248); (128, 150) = 0.90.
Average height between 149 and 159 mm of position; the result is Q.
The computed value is 439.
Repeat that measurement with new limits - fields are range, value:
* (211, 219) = 457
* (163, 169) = 467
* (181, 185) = 533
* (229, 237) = 398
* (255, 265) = 258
